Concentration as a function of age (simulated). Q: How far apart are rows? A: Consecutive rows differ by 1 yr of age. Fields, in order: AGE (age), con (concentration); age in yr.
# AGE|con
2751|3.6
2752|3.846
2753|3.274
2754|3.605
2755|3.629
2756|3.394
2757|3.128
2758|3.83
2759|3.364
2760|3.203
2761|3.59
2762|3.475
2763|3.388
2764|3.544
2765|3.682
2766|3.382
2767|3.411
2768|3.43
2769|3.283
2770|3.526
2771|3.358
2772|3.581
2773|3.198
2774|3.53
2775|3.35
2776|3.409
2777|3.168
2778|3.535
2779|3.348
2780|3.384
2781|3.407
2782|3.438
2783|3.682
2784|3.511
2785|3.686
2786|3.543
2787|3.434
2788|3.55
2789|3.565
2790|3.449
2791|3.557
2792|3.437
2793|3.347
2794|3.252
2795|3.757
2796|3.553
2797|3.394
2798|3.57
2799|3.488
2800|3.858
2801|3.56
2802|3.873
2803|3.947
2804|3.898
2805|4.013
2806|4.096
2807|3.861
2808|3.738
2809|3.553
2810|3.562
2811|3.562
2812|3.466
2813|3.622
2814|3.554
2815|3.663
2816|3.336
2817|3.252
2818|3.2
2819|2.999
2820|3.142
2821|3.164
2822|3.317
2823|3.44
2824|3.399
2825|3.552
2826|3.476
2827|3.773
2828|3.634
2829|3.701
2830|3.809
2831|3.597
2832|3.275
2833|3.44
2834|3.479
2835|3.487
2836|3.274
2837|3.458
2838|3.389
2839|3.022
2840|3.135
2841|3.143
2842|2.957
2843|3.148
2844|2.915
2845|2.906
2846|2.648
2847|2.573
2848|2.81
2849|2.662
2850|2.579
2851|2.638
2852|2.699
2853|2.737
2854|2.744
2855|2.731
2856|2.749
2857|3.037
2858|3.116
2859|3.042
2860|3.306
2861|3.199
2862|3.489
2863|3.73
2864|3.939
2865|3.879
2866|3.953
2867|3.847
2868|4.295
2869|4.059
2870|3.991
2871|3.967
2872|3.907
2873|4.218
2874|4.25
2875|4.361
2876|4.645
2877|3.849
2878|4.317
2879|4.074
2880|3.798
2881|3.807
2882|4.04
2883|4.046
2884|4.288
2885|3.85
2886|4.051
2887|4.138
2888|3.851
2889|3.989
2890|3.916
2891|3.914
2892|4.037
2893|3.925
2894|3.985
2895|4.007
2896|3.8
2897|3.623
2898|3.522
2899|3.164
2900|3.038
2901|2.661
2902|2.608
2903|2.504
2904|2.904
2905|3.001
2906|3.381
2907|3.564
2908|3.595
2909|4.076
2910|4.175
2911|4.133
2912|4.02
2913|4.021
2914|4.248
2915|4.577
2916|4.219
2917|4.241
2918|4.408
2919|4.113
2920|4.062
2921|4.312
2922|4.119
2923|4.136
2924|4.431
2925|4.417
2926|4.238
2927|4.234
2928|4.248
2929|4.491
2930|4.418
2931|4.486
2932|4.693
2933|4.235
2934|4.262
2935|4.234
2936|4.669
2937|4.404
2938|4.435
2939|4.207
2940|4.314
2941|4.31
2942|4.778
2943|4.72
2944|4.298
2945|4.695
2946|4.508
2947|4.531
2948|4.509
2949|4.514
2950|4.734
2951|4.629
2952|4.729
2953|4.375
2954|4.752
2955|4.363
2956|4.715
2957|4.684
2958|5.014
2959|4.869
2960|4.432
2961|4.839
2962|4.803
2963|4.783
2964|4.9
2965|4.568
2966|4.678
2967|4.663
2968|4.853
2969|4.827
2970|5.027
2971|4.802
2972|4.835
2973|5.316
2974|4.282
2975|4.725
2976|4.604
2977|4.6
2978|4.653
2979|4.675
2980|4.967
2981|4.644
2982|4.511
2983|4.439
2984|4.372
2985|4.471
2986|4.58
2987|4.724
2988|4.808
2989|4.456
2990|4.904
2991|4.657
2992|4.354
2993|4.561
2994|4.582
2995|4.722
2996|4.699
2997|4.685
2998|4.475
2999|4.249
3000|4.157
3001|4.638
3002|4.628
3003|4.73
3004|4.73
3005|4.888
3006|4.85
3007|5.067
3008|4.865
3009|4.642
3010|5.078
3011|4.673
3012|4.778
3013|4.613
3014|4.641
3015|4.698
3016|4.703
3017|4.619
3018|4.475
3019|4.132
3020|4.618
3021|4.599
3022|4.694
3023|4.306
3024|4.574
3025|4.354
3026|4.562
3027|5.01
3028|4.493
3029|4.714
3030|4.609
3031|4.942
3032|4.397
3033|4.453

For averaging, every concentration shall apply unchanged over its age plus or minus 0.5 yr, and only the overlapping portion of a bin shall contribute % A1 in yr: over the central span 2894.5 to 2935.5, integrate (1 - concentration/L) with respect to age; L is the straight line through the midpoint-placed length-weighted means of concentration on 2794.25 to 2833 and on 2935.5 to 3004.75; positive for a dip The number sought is 3.3 yr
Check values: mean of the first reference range 3.57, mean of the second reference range 4.63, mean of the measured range 3.92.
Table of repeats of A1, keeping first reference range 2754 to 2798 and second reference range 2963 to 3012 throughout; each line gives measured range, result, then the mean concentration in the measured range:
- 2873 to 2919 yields 3.4 yr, 3.84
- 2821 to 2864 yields 7.4 yr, 3.18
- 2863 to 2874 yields 0.0 yr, 4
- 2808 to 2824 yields 1.3 yr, 3.4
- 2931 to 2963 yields -0.8 yr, 4.56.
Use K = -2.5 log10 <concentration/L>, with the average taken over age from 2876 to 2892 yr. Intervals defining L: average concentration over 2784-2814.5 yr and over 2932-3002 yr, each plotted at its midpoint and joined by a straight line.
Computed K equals 0.028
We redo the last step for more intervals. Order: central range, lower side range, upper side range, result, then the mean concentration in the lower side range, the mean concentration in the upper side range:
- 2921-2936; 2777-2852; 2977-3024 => -0.05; 3.41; 4.63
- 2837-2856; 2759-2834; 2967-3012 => 0.31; 3.51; 4.68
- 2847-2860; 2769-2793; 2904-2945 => 0.34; 3.46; 4.21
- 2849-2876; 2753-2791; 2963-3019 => 0.14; 3.46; 4.67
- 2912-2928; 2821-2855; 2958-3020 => -0.07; 3.17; 4.68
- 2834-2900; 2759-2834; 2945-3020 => 0.12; 3.51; 4.67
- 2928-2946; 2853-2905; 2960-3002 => -0.05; 3.67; 4.66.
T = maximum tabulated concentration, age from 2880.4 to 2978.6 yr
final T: 5.316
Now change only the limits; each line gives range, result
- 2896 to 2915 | 4.577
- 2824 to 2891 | 4.645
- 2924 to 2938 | 4.693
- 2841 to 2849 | 3.148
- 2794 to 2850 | 4.096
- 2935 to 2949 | 4.778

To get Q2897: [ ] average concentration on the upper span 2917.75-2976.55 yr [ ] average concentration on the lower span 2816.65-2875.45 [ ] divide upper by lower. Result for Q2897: 1.4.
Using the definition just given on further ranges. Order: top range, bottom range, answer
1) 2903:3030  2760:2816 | 1.27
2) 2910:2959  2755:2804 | 1.26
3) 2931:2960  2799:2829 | 1.27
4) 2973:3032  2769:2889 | 1.32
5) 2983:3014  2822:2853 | 1.46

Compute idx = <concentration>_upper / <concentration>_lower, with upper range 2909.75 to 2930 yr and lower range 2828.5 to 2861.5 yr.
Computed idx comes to 1.4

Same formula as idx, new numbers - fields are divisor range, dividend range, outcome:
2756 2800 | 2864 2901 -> 1.14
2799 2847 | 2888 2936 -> 1.14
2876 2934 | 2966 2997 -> 1.19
